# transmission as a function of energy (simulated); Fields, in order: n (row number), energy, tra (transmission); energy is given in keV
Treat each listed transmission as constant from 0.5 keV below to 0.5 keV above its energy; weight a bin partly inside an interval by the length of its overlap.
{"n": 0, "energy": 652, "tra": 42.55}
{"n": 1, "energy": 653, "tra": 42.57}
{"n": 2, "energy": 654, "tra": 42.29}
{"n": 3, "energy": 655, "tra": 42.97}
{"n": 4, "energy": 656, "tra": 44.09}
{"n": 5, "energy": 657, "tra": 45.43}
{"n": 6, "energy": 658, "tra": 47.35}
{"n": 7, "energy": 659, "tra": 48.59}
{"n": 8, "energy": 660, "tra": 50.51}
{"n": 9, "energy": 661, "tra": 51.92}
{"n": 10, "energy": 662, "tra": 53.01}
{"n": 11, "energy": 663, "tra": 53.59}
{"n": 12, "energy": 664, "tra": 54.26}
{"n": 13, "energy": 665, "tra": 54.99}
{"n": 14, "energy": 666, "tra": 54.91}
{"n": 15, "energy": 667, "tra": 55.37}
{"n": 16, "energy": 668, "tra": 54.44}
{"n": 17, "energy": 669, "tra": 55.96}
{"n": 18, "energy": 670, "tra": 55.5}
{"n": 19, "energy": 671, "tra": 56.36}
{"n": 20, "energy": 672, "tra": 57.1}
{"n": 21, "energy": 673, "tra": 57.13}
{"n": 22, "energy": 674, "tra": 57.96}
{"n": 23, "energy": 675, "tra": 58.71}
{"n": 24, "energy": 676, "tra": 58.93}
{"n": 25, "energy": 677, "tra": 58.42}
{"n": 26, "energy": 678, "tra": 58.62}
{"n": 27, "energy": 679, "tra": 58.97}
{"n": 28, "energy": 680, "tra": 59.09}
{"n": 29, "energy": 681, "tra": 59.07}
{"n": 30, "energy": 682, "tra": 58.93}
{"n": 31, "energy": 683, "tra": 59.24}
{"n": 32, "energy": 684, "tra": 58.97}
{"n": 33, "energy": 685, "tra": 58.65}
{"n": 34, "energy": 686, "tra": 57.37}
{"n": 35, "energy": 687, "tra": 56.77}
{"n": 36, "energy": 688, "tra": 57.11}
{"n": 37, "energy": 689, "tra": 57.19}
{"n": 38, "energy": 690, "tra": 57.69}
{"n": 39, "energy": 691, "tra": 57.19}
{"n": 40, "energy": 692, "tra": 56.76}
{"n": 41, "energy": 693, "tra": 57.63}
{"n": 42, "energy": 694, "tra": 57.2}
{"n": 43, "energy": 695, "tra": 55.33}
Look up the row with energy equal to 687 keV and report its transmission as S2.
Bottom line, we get 56.77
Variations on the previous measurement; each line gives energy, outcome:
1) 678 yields 58.62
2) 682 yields 58.93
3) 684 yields 58.97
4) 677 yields 58.42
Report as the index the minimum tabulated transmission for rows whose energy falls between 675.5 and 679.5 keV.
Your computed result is 58.42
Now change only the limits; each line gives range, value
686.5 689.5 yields 56.77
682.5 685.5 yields 58.65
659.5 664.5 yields 50.51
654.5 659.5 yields 42.97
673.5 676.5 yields 57.96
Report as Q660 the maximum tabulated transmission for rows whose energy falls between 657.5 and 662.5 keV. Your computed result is 53.01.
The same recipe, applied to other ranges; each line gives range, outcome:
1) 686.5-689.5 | 57.19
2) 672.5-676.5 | 58.93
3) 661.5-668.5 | 55.37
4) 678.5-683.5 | 59.24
